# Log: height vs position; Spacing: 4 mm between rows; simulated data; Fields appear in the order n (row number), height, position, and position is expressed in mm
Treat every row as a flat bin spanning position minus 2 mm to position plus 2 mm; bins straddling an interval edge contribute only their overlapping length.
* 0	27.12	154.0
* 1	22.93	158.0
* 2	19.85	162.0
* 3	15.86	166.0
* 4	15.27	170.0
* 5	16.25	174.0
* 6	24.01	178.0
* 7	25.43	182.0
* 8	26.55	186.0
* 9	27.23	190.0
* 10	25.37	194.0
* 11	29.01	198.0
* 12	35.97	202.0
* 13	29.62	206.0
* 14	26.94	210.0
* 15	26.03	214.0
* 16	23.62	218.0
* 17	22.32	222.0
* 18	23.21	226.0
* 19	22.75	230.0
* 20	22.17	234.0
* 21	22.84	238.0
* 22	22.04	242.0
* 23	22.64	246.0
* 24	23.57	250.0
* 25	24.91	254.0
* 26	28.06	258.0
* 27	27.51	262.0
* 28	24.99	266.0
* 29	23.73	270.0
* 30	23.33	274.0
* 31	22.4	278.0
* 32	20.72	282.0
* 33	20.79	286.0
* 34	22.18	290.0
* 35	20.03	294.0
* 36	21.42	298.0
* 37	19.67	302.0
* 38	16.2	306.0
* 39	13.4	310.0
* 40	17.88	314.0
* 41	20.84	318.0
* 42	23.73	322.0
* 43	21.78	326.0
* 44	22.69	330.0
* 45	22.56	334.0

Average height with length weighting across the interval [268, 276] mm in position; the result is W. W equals 23.5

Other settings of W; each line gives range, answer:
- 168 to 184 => 20.2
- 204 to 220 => 26.6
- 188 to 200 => 27.2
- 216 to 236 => 22.8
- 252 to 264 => 26.8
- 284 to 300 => 21.1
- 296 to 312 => 17.7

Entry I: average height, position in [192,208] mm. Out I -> 30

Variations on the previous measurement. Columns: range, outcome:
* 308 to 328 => 19.5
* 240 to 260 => 24.2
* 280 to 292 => 21.2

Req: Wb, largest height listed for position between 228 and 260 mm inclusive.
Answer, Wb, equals 28.06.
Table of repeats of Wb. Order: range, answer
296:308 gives 21.42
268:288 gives 23.73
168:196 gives 27.23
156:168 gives 22.93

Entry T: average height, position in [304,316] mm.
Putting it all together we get 15.8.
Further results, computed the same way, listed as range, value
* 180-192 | 26.4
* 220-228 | 22.8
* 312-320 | 19.4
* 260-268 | 26.2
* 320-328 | 22.8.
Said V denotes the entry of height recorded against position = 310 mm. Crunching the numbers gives 13.4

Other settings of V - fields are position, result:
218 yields 23.62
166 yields 15.86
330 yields 22.69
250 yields 23.57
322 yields 23.73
